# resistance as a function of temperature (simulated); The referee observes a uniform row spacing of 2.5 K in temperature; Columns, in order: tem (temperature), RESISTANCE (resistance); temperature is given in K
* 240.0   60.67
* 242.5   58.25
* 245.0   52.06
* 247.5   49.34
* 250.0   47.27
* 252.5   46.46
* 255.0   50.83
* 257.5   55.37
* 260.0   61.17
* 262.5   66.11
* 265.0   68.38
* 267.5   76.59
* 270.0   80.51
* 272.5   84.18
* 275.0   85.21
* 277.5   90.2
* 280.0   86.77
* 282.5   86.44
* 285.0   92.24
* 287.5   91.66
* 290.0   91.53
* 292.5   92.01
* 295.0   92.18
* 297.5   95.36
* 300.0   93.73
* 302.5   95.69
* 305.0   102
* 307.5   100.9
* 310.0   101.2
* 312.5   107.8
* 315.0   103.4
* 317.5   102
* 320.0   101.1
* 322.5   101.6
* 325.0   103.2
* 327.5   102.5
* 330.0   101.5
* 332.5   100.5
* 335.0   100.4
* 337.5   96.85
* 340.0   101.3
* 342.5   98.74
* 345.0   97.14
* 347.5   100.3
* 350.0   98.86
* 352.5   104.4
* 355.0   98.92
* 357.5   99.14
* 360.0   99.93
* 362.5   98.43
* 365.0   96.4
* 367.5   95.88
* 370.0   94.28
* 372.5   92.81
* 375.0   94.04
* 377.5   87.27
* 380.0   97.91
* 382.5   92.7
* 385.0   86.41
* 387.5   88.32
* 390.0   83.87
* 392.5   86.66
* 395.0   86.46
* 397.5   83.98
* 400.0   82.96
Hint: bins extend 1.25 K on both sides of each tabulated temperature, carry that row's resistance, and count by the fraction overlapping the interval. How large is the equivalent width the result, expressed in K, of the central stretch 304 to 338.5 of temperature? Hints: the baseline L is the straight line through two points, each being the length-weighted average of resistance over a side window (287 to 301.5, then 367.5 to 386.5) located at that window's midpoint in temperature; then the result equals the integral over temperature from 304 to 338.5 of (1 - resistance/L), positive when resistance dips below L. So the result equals -3.4 K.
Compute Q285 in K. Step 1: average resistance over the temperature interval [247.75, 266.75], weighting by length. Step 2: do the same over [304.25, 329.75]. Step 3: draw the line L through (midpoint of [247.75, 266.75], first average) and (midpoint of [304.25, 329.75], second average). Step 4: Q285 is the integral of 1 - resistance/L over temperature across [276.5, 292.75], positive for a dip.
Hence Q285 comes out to -2.6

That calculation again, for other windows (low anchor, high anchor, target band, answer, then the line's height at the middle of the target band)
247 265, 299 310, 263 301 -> -4.29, 78.3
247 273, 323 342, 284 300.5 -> -2.77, 79.3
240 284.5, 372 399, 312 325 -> -4.30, 77.3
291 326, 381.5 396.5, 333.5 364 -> -2.04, 93.3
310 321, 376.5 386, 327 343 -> -0.07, 99.8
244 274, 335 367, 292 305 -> -2.81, 77.8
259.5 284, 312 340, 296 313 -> -1.14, 92.8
